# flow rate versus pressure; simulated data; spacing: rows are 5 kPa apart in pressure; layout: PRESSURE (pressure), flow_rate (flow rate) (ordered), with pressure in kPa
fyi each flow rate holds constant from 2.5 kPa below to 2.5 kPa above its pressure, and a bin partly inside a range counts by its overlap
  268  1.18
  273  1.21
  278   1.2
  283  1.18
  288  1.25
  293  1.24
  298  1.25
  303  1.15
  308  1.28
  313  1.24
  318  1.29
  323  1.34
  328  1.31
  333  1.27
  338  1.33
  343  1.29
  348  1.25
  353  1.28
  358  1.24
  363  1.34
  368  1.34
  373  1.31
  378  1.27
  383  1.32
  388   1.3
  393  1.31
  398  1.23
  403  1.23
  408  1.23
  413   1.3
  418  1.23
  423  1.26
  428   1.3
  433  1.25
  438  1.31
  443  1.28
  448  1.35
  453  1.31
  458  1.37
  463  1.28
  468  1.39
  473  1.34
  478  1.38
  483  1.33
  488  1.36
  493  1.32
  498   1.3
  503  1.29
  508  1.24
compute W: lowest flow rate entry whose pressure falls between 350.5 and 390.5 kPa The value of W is 1.24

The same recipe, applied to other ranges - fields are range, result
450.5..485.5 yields 1.28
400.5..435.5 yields 1.23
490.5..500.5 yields 1.3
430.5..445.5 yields 1.25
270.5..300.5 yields 1.18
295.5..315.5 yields 1.15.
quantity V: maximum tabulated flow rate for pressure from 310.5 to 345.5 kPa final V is 1.34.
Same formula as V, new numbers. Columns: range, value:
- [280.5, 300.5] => 1.25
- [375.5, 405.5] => 1.32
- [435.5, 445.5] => 1.31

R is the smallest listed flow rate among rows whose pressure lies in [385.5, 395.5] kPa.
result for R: 1.3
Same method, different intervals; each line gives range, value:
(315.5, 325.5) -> 1.29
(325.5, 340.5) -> 1.27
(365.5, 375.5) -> 1.31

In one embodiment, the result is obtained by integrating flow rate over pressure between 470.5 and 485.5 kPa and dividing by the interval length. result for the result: 1.35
